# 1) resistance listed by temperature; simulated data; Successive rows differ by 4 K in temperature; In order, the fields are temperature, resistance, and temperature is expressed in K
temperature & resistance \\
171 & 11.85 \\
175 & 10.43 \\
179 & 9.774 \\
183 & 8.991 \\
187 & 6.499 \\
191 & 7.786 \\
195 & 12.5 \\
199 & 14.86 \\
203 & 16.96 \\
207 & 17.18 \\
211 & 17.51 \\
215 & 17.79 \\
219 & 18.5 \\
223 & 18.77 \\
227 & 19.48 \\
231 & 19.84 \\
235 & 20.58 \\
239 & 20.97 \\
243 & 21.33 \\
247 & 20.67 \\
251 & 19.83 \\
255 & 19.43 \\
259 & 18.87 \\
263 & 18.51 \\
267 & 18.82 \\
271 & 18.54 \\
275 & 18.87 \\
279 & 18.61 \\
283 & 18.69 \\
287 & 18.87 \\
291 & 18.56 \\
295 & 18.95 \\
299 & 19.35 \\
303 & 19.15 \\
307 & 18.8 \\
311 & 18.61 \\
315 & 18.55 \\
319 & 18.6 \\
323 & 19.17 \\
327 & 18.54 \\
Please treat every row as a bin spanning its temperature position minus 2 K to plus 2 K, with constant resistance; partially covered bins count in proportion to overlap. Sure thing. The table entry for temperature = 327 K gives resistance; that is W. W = 18.54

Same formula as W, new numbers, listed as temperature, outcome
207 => 17.18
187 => 6.499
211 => 17.51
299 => 19.35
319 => 18.6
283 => 18.69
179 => 9.774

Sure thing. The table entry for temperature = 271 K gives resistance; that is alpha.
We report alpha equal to 18.54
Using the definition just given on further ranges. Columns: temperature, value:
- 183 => 8.991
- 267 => 18.82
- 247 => 20.67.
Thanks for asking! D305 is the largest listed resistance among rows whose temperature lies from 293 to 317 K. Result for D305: 19.35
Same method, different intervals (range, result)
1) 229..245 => 21.33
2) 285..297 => 18.95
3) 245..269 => 20.67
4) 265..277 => 18.87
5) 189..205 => 16.96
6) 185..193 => 7.786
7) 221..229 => 19.48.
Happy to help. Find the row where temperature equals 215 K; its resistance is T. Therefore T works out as 17.79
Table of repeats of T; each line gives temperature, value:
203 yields 16.96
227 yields 19.48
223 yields 18.77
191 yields 7.786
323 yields 19.17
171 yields 11.85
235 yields 20.58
